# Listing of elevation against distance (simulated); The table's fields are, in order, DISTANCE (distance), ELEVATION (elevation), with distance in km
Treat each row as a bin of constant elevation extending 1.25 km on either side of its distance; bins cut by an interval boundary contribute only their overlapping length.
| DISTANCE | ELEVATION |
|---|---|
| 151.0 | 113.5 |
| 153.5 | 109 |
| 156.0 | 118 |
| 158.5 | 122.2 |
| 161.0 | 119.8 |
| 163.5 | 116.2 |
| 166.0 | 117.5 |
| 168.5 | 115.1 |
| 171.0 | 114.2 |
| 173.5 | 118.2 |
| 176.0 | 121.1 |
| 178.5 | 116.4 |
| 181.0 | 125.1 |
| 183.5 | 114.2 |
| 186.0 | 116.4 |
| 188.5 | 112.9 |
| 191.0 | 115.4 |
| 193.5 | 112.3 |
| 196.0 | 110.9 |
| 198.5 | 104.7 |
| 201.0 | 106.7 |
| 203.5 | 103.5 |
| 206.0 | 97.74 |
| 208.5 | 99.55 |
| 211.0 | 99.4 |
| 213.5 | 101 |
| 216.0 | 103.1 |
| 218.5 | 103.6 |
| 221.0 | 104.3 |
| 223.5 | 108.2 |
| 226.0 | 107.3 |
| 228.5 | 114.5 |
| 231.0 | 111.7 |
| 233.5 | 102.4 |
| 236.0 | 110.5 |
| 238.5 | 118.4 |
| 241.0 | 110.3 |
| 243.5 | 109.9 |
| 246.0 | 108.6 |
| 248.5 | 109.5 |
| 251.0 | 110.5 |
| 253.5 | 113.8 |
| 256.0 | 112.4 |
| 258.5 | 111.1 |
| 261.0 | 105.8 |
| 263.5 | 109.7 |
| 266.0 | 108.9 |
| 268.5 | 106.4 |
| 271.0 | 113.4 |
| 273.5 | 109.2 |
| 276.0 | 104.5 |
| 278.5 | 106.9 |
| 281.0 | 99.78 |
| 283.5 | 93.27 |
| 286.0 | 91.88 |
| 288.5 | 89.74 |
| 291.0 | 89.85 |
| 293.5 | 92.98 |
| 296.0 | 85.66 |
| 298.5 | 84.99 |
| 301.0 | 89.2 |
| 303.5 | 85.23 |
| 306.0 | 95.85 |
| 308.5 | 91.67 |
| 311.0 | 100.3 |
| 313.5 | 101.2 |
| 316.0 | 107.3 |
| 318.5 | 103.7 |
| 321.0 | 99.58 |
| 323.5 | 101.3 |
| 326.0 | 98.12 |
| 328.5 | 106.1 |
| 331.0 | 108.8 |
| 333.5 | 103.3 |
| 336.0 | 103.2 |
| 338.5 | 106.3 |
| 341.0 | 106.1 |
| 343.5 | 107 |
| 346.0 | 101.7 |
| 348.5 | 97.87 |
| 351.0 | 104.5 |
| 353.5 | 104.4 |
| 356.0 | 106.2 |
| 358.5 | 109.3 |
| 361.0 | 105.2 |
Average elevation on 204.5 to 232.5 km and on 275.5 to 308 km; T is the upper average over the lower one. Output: 0.9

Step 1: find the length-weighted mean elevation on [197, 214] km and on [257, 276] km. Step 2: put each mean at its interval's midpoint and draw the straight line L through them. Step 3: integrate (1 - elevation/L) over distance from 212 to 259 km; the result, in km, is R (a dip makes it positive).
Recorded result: -1.6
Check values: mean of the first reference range 102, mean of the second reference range 109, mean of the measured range 109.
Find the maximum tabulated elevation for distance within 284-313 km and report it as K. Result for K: 100.3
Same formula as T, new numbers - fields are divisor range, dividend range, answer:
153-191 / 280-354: 0.84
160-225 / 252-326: 0.91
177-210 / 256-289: 0.95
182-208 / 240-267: 1.01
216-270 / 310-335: 0.94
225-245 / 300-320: 0.88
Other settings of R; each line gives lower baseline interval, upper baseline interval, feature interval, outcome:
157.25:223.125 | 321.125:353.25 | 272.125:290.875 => 1.34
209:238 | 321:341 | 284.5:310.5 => 3.60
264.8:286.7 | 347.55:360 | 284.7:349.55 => 3.95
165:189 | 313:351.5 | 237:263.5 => -0.05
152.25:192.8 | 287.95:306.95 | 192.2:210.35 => 0.93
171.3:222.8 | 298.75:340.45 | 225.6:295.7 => -0.94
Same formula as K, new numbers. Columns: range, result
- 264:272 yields 113.4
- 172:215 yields 125.1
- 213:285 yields 118.4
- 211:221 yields 104.3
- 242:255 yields 113.8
